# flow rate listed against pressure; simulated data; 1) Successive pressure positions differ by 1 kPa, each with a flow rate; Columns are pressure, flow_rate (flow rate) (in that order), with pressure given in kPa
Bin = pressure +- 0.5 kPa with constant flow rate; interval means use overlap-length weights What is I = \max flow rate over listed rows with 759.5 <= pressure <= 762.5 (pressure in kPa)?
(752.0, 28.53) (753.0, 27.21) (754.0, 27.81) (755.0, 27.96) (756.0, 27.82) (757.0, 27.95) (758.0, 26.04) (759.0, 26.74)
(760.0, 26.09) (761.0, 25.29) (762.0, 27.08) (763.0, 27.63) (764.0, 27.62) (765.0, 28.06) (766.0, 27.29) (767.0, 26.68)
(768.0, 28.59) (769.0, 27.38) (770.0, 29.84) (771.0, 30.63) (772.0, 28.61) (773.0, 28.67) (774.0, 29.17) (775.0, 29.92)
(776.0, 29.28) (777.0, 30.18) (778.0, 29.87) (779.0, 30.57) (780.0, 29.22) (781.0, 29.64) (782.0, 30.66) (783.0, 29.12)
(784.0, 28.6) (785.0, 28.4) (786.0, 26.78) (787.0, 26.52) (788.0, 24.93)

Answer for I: 27.08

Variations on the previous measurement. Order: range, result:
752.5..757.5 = 27.96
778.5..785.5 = 30.66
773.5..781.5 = 30.57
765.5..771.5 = 30.63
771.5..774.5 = 29.17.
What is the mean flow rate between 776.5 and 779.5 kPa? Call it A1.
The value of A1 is 30.2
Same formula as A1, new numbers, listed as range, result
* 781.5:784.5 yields 29.5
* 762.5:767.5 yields 27.5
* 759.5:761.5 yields 25.7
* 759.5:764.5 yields 26.7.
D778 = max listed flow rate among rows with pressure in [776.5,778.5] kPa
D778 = 30.18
